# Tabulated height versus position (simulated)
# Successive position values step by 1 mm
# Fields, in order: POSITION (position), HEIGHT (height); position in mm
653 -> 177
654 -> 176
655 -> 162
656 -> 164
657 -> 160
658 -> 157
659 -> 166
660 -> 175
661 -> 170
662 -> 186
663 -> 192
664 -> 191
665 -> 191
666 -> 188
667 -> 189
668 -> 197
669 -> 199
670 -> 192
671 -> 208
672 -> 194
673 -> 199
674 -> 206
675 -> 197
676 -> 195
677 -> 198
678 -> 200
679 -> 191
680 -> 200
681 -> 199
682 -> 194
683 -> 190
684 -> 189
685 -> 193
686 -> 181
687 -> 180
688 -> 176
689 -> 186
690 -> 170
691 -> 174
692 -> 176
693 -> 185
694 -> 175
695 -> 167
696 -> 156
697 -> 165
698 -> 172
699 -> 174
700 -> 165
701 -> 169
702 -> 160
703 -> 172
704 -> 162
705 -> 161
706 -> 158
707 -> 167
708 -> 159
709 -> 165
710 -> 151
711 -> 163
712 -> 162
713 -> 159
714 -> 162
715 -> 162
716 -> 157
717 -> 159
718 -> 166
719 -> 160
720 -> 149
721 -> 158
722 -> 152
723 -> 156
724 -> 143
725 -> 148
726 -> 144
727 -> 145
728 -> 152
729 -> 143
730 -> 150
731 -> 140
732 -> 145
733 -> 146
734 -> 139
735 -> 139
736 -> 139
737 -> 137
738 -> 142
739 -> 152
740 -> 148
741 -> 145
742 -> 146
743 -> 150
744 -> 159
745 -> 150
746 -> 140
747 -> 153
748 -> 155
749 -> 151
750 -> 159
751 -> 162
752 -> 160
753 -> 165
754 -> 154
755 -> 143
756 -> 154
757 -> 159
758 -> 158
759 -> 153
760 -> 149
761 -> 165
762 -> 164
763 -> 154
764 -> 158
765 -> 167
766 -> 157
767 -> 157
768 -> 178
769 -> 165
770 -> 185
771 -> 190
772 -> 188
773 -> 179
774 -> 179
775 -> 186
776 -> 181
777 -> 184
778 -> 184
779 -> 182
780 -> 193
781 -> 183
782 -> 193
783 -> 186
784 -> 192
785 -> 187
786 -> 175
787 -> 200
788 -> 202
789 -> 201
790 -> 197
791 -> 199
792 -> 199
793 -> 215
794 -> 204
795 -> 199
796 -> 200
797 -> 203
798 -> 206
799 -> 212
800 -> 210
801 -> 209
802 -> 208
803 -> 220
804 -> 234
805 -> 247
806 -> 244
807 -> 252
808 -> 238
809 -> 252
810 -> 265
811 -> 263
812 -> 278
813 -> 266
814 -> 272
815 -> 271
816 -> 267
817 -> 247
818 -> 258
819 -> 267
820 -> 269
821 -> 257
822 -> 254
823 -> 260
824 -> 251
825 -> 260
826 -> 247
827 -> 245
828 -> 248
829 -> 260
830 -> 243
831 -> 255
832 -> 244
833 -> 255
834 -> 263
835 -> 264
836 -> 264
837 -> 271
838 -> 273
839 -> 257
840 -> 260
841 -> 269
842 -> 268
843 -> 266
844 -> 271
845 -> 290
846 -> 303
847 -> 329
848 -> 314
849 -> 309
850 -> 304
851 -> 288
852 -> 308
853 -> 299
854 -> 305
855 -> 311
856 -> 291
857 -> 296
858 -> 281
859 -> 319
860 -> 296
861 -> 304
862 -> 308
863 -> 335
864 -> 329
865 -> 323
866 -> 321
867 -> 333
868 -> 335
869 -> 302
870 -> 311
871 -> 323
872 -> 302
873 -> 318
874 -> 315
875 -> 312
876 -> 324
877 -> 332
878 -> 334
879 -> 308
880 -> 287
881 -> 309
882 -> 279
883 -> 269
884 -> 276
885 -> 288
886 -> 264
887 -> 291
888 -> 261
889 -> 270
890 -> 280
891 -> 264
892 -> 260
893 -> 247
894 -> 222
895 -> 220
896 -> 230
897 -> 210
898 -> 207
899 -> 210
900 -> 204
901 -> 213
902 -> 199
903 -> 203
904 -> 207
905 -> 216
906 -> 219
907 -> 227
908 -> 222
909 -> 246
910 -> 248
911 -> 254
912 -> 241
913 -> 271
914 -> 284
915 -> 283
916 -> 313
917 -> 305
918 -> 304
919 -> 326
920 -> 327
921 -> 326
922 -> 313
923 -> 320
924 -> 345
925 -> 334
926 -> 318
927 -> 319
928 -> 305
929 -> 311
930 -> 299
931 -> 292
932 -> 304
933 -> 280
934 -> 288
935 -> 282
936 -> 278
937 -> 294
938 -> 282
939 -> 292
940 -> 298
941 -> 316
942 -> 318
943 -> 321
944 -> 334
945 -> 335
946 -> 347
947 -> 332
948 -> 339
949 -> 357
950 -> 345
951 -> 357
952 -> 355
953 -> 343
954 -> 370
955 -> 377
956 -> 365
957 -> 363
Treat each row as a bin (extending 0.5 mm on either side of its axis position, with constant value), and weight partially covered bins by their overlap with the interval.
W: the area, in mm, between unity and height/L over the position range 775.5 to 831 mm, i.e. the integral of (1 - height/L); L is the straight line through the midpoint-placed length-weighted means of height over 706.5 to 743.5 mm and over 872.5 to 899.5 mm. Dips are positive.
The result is -3.9 mm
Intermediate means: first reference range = 151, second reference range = 274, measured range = 226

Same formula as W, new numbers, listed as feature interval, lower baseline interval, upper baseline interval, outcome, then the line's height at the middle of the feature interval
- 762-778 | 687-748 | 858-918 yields 1.62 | 193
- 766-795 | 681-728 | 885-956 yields 2.90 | 208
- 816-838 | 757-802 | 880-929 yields -4.21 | 216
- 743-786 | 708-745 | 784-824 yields 5.03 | 190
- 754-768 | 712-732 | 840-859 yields 2.77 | 196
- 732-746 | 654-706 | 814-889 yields 4.65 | 217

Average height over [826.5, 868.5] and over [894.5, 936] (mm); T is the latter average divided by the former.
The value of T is 0.93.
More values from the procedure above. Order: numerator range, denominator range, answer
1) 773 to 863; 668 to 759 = 1.49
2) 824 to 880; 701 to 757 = 1.91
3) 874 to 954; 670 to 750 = 1.73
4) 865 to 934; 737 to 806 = 1.57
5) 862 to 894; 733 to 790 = 1.80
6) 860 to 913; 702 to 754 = 1.77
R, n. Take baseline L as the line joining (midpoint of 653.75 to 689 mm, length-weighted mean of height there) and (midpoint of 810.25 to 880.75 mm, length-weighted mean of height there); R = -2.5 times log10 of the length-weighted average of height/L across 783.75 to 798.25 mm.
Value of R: 0.27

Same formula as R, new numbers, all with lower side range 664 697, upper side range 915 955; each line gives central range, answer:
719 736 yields 0.399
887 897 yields 0.184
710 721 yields 0.279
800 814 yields 0.040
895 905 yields 0.390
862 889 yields -0.067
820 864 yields -0.031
